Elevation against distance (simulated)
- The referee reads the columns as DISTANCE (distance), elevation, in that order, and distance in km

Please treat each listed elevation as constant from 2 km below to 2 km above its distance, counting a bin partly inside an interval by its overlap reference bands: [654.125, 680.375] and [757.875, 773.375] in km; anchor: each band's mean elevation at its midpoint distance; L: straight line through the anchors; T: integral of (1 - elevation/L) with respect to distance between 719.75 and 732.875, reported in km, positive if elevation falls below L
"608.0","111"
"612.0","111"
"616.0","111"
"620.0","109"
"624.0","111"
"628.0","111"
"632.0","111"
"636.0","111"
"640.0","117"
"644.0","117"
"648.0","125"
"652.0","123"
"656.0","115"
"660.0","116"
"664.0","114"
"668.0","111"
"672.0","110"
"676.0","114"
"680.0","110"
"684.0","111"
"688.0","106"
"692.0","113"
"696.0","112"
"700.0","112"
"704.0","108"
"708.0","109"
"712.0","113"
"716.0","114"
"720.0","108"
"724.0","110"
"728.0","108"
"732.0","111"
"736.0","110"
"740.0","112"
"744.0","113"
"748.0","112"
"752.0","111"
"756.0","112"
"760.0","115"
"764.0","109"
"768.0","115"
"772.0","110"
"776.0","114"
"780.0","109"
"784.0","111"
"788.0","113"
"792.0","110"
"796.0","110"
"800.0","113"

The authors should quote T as 0.39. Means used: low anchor 113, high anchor 112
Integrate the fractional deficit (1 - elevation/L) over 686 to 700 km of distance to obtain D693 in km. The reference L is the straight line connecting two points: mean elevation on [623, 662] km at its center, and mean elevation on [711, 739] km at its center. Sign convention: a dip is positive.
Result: 0.2 km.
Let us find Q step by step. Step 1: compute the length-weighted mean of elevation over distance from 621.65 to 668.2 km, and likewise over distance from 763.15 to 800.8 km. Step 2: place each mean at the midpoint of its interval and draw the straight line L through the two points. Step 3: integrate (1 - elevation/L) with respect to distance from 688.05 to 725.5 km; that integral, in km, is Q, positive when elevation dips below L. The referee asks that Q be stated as 0.9 km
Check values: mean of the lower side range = 115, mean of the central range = 111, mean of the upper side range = 111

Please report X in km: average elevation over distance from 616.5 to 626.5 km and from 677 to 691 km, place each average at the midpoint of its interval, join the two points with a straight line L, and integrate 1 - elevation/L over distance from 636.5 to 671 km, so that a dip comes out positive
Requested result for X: -2.15 km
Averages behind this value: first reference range 110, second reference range 110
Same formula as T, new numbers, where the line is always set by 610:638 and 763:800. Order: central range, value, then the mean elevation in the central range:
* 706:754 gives 0.11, 111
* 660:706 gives -0.11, 111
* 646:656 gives -1.03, 122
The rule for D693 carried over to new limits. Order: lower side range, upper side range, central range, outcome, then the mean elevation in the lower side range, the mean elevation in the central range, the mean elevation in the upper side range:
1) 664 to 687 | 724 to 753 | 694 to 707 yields 0.07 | 111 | 111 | 111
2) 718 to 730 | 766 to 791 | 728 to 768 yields -0.56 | 109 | 112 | 112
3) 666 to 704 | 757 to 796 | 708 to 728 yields 0.08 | 111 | 111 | 112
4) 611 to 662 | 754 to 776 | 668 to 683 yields 0.34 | 115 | 111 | 112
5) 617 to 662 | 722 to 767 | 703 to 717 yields 0.19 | 115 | 111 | 111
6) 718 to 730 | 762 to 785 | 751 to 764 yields -0.21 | 109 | 112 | 111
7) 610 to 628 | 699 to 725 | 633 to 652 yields -1.23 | 111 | 118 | 111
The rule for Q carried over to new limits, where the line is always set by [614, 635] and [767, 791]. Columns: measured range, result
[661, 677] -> -0.2 km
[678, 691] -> 0.2 km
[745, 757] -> 0.0 km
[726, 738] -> 0.2 km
